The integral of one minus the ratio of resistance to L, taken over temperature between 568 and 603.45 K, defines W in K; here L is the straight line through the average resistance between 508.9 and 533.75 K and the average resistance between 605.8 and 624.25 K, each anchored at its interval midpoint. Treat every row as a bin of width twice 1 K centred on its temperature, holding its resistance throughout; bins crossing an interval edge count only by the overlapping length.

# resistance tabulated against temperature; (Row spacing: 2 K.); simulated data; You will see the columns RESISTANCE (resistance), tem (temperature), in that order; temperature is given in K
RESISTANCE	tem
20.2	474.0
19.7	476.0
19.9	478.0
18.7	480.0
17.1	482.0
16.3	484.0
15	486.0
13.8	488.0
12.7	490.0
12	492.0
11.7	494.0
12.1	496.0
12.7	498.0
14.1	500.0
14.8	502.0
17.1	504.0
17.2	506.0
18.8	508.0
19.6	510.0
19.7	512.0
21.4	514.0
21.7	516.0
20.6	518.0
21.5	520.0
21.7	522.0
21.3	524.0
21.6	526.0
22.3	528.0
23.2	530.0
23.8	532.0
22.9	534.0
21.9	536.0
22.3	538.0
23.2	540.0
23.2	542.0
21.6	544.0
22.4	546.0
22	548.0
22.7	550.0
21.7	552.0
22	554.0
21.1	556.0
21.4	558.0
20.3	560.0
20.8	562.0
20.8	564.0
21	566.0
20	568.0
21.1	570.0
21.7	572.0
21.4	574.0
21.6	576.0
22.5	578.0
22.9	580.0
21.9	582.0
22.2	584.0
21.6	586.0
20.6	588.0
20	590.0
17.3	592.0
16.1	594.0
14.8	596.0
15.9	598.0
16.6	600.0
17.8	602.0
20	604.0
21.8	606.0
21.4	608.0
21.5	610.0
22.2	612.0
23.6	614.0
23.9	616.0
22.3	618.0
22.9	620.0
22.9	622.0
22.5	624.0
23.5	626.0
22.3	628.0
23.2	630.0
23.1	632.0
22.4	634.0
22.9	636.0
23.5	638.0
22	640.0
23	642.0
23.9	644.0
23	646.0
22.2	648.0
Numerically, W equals 3.9 K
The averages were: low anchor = 21.6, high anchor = 22.5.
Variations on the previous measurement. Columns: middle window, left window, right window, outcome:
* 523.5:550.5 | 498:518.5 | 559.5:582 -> -3.9 K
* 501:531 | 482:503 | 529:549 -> -3.2 K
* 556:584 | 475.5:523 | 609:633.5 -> -1.3 K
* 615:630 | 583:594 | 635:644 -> -0.7 K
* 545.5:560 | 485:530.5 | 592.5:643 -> -2.0 K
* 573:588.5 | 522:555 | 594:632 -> -0.2 K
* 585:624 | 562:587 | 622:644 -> 3.5 K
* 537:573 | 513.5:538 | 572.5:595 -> -0.4 K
